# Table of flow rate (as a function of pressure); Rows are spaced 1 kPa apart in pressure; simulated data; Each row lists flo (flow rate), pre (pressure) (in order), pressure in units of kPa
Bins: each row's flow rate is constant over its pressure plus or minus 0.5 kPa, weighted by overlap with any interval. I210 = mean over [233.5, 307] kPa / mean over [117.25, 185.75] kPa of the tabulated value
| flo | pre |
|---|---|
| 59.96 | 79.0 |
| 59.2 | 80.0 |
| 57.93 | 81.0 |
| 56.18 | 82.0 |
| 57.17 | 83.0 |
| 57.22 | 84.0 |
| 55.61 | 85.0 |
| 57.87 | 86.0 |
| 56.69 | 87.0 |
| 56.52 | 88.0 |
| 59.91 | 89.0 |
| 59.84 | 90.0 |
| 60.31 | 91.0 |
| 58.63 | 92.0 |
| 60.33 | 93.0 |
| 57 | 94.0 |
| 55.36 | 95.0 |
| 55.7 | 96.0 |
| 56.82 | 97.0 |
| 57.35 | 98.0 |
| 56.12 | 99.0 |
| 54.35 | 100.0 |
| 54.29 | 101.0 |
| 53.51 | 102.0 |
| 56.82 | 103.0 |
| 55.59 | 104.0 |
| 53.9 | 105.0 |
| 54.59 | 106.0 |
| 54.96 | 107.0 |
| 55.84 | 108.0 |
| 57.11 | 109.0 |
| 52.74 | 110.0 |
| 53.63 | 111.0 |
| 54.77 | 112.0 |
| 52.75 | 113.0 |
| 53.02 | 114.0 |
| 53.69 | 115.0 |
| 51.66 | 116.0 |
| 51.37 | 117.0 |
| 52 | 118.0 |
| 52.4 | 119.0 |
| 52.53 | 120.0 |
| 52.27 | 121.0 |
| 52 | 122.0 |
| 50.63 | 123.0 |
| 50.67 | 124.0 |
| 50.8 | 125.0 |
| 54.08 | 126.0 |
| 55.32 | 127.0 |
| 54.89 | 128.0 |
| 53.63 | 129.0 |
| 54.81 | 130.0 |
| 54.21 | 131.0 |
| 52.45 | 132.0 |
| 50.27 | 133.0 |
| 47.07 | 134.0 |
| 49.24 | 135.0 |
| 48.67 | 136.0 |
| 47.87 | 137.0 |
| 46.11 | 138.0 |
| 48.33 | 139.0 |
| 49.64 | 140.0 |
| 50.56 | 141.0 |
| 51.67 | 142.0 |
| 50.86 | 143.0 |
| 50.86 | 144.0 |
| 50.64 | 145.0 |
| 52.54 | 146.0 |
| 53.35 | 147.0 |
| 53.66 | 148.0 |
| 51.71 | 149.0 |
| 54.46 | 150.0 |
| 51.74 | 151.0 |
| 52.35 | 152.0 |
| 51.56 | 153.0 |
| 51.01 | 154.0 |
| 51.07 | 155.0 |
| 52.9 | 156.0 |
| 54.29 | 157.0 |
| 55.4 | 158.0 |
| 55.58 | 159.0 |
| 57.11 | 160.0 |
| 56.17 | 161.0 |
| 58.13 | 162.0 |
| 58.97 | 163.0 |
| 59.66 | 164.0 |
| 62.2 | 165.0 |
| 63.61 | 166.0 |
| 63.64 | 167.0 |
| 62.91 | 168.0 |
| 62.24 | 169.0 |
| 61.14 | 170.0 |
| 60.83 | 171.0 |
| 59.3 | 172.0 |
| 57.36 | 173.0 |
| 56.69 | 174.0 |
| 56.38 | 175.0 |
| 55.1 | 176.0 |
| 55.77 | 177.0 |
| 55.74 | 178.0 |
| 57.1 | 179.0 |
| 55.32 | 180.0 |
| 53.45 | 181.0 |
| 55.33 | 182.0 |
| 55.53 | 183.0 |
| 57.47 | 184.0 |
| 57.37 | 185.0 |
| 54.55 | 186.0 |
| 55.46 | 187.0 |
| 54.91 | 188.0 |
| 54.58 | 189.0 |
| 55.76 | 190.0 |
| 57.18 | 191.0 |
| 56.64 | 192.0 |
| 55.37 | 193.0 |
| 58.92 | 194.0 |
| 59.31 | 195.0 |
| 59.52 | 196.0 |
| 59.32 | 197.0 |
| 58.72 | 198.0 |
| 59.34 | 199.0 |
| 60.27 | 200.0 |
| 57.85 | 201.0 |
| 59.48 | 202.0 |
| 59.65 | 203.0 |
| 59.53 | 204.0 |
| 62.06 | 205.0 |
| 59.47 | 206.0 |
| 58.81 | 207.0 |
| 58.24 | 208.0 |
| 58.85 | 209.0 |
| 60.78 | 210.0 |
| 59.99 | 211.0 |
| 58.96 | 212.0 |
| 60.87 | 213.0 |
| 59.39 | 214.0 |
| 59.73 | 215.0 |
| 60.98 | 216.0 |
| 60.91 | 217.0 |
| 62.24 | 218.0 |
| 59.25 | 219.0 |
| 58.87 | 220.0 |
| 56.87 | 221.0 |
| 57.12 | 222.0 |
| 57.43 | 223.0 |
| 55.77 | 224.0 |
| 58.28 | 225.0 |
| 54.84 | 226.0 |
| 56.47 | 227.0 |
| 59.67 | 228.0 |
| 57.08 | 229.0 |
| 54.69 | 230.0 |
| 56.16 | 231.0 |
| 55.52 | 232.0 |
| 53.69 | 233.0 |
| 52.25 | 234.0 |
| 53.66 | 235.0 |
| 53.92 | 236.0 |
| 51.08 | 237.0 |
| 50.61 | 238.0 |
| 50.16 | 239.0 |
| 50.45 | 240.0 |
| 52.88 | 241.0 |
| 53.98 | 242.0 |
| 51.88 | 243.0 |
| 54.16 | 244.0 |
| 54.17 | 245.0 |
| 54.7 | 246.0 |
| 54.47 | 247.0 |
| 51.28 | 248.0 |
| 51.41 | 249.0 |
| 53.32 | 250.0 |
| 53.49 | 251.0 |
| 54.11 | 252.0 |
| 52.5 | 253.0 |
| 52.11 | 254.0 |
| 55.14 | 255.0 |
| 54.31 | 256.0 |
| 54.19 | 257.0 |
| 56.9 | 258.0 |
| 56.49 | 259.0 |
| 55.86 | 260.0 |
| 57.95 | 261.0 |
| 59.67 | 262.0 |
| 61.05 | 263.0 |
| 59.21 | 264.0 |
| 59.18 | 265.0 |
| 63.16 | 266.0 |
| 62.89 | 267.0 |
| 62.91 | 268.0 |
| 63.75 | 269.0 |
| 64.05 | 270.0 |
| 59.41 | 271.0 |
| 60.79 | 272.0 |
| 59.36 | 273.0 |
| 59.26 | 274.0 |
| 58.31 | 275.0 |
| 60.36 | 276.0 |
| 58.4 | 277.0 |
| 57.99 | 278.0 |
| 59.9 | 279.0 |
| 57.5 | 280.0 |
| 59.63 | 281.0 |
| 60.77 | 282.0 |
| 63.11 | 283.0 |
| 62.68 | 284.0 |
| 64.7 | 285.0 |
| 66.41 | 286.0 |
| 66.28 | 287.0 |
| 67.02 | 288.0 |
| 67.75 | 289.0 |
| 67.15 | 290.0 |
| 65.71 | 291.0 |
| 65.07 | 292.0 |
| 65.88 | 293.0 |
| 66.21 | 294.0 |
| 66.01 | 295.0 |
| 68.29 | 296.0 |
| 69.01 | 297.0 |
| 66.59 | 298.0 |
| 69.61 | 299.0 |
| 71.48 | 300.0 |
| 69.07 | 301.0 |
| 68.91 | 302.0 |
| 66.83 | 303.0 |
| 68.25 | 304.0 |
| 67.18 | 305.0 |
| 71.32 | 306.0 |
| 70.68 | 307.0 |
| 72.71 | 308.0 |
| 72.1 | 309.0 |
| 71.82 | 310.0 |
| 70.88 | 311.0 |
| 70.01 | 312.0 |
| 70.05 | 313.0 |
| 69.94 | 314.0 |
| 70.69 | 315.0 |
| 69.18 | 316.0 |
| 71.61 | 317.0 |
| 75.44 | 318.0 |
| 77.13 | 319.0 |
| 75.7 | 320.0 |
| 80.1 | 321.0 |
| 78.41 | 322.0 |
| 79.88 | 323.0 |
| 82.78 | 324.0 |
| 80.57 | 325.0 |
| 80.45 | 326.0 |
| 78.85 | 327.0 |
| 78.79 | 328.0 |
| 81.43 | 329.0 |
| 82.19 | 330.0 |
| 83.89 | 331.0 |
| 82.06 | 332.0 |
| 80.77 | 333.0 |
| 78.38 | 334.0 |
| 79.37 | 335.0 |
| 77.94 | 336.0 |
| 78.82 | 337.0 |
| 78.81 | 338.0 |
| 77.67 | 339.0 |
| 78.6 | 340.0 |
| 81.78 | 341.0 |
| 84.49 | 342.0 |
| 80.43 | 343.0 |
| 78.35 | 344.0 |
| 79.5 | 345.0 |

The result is 1.1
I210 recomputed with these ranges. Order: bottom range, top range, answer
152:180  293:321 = 1.23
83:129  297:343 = 1.37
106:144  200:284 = 1.10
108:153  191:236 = 1.12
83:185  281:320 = 1.25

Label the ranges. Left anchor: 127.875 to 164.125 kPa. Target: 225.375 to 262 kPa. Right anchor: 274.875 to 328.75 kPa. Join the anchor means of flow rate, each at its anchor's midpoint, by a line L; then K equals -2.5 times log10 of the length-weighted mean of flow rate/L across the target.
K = 0.16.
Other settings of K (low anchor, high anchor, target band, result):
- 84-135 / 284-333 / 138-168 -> 0.08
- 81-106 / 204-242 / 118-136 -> 0.09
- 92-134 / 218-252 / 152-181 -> -0.06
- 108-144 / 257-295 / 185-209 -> -0.03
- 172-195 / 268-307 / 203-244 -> 0.05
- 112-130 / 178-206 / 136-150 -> 0.07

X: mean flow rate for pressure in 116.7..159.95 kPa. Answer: 51.9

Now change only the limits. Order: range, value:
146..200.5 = 56.7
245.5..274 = 57.3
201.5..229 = 59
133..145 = 49.3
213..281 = 56.8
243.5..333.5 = 65.7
